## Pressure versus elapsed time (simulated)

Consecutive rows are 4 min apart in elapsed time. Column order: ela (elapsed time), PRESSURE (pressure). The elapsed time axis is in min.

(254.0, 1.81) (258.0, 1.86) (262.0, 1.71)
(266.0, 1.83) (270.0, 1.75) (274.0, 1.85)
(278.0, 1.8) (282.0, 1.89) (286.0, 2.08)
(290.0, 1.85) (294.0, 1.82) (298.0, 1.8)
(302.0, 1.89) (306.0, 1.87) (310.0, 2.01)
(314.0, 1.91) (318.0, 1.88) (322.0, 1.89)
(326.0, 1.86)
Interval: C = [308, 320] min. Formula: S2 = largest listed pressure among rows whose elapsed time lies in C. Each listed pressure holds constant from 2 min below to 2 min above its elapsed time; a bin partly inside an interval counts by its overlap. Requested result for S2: 2.01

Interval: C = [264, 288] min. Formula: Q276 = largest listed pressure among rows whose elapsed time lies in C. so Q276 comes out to 2.08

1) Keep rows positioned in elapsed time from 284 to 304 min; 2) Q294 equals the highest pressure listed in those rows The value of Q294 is 2.08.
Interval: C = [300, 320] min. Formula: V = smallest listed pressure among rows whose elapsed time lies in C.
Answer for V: 1.87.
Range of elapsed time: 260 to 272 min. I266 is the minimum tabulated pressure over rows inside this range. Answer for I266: 1.71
